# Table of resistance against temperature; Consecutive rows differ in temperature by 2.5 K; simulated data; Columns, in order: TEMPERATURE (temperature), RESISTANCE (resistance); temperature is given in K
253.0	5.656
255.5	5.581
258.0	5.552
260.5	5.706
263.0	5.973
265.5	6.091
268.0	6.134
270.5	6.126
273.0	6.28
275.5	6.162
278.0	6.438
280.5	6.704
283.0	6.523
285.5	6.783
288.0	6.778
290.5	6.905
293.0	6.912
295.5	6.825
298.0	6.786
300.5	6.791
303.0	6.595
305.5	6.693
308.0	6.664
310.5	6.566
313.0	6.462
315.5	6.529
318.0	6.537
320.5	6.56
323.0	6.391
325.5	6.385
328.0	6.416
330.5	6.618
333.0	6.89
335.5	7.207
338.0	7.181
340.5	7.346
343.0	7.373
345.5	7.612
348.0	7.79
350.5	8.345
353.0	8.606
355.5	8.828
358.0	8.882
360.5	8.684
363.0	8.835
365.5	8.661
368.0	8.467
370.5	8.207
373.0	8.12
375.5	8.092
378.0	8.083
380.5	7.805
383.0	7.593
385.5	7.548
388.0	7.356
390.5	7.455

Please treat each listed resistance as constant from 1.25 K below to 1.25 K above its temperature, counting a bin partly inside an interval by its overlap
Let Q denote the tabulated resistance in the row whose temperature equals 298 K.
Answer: 6.786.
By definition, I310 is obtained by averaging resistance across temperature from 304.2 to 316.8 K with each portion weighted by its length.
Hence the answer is 6.58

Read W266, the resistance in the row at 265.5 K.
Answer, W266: 6.091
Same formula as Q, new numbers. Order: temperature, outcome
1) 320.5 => 6.56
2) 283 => 6.523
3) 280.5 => 6.704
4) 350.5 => 8.345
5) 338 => 7.181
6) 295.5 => 6.825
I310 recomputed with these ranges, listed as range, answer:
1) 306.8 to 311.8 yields 6.61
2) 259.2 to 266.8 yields 5.92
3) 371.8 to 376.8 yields 8.11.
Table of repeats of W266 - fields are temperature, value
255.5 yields 5.581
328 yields 6.416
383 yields 7.593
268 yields 6.134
